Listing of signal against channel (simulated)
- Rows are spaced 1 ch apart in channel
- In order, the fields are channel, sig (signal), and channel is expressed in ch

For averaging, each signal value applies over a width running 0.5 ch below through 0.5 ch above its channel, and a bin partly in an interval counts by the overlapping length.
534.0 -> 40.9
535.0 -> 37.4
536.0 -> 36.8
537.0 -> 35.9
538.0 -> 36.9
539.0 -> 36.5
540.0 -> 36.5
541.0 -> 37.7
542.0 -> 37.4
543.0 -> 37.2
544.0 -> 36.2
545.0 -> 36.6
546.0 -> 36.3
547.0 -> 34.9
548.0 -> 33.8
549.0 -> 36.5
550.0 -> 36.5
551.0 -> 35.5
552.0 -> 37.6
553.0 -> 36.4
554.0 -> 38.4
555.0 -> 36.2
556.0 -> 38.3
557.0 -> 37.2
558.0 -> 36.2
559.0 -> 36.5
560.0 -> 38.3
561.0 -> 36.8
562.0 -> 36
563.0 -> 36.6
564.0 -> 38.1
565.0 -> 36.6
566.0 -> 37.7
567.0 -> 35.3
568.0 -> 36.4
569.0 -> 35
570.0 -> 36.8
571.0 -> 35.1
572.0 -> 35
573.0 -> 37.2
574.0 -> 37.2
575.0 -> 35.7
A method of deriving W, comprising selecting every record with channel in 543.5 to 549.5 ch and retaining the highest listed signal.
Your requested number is 36.6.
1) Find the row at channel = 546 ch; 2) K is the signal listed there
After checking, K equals 36.3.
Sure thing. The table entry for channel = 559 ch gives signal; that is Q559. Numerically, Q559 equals 36.5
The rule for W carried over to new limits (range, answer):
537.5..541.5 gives 37.7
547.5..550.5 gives 36.5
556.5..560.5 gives 38.3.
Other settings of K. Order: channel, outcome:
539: 36.5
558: 36.2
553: 36.4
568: 36.4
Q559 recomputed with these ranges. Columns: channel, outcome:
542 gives 37.4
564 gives 38.1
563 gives 36.6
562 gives 36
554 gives 38.4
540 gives 36.5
